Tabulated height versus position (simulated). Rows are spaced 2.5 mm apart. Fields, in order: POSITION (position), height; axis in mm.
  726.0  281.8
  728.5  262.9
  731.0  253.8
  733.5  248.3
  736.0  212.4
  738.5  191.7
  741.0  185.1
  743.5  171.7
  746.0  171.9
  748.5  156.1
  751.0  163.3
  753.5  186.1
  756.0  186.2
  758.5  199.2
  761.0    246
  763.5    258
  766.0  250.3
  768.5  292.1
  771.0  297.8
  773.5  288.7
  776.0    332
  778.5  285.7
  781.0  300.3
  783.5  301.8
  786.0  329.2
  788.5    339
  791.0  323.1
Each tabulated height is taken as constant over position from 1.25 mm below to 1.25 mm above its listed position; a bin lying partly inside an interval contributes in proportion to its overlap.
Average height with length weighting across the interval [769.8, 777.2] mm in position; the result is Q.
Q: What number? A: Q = 306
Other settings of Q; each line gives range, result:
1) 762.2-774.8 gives 277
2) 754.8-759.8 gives 193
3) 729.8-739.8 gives 226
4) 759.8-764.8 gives 252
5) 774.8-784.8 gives 305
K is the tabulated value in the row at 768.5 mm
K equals 292.1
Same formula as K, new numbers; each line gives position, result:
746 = 171.9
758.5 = 199.2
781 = 300.3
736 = 212.4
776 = 332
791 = 323.1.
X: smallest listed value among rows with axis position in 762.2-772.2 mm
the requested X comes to 250.3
